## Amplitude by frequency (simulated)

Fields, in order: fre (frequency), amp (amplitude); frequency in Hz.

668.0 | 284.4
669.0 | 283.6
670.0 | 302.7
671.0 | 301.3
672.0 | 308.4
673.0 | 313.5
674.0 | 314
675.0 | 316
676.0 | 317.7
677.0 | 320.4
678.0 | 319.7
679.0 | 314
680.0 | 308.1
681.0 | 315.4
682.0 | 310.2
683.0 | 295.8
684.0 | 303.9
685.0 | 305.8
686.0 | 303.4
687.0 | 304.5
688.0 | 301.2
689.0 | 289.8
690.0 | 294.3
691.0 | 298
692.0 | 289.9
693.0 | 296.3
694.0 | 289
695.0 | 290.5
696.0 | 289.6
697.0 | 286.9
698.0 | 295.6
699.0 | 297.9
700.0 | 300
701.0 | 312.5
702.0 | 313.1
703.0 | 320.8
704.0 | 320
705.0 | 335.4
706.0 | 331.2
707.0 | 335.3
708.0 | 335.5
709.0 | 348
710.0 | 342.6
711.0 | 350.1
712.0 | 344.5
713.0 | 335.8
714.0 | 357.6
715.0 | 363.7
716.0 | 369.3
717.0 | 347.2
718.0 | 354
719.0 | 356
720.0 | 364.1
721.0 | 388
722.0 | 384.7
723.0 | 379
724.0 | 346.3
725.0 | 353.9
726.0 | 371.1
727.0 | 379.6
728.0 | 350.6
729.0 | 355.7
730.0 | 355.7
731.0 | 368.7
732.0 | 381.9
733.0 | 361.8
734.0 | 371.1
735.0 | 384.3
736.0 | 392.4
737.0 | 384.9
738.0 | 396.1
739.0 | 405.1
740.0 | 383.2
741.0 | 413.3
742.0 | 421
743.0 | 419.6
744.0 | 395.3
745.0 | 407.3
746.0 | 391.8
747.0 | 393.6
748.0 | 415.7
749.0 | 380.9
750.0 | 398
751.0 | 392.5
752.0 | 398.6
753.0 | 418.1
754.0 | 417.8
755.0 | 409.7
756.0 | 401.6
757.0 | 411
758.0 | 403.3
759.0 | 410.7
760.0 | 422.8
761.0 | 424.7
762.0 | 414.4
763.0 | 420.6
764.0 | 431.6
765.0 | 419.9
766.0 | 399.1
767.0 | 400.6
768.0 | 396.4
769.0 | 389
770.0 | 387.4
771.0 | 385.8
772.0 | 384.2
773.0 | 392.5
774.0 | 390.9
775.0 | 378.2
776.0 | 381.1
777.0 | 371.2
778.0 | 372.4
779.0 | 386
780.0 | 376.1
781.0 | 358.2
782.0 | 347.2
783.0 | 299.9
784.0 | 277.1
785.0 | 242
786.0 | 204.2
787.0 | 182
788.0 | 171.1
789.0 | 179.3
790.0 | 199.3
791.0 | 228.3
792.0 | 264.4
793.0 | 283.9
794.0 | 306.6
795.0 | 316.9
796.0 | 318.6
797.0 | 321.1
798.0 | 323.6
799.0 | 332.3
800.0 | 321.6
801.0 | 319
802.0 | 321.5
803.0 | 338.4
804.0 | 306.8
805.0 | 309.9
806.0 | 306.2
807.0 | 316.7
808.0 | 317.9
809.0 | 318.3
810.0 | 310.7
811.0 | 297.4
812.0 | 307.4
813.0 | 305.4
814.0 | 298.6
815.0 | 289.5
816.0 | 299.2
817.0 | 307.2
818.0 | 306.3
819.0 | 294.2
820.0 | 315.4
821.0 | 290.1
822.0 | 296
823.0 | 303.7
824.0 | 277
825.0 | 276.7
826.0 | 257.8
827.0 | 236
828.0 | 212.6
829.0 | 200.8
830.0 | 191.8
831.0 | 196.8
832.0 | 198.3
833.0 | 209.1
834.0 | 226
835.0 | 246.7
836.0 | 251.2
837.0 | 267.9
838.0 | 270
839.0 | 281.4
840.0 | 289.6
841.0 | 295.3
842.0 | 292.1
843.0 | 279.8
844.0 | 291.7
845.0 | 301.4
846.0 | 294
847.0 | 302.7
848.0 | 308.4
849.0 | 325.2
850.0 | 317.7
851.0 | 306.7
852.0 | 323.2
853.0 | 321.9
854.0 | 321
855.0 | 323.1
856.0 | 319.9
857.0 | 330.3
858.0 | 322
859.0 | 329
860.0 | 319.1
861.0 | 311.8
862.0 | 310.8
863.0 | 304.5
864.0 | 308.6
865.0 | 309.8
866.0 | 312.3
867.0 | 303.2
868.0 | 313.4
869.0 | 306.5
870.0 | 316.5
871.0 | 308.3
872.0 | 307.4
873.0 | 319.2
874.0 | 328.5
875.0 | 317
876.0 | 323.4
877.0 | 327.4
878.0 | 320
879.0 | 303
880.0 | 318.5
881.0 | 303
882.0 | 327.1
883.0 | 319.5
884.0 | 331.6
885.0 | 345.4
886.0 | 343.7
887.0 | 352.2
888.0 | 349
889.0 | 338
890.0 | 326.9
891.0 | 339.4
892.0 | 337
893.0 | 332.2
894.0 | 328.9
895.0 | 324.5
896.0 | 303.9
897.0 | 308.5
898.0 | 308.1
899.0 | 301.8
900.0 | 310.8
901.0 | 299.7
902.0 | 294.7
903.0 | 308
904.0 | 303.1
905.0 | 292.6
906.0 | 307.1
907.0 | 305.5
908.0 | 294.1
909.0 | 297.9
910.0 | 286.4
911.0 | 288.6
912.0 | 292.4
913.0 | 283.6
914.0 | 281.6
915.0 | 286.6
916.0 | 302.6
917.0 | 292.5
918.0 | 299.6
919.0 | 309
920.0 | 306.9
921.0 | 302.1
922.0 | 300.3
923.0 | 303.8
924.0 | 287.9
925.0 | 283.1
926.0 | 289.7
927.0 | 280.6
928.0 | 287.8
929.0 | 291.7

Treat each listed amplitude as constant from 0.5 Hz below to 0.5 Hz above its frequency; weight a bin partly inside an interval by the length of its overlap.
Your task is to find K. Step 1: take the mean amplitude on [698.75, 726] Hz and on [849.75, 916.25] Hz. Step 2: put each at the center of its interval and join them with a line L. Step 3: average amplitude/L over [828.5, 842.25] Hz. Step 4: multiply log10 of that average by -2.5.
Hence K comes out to 0.307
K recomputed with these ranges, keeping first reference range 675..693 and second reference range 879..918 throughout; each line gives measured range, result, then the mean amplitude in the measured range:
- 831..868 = 0.06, 294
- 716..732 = -0.19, 364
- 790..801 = 0.04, 298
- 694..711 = -0.04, 316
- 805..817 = 0.01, 306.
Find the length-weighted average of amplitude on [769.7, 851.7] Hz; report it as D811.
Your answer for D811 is 295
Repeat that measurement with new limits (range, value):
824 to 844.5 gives 249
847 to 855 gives 317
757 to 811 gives 336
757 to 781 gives 397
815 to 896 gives 300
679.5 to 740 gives 337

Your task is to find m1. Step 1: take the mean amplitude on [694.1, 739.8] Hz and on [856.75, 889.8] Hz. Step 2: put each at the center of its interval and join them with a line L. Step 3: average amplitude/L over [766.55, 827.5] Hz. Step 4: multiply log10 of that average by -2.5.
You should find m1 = 0.08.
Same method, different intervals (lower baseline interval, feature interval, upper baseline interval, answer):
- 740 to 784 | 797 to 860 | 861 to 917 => 0.20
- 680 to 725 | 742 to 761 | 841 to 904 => -0.25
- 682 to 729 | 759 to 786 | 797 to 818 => -0.18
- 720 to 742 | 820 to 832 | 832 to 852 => 0.18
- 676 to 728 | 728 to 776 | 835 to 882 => -0.23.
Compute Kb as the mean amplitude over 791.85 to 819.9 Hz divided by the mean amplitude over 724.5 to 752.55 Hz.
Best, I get 0.80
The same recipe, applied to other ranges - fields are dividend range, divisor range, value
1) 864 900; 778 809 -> 1.09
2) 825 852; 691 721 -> 0.81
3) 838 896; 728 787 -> 0.83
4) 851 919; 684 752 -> 0.89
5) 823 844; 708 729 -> 0.70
